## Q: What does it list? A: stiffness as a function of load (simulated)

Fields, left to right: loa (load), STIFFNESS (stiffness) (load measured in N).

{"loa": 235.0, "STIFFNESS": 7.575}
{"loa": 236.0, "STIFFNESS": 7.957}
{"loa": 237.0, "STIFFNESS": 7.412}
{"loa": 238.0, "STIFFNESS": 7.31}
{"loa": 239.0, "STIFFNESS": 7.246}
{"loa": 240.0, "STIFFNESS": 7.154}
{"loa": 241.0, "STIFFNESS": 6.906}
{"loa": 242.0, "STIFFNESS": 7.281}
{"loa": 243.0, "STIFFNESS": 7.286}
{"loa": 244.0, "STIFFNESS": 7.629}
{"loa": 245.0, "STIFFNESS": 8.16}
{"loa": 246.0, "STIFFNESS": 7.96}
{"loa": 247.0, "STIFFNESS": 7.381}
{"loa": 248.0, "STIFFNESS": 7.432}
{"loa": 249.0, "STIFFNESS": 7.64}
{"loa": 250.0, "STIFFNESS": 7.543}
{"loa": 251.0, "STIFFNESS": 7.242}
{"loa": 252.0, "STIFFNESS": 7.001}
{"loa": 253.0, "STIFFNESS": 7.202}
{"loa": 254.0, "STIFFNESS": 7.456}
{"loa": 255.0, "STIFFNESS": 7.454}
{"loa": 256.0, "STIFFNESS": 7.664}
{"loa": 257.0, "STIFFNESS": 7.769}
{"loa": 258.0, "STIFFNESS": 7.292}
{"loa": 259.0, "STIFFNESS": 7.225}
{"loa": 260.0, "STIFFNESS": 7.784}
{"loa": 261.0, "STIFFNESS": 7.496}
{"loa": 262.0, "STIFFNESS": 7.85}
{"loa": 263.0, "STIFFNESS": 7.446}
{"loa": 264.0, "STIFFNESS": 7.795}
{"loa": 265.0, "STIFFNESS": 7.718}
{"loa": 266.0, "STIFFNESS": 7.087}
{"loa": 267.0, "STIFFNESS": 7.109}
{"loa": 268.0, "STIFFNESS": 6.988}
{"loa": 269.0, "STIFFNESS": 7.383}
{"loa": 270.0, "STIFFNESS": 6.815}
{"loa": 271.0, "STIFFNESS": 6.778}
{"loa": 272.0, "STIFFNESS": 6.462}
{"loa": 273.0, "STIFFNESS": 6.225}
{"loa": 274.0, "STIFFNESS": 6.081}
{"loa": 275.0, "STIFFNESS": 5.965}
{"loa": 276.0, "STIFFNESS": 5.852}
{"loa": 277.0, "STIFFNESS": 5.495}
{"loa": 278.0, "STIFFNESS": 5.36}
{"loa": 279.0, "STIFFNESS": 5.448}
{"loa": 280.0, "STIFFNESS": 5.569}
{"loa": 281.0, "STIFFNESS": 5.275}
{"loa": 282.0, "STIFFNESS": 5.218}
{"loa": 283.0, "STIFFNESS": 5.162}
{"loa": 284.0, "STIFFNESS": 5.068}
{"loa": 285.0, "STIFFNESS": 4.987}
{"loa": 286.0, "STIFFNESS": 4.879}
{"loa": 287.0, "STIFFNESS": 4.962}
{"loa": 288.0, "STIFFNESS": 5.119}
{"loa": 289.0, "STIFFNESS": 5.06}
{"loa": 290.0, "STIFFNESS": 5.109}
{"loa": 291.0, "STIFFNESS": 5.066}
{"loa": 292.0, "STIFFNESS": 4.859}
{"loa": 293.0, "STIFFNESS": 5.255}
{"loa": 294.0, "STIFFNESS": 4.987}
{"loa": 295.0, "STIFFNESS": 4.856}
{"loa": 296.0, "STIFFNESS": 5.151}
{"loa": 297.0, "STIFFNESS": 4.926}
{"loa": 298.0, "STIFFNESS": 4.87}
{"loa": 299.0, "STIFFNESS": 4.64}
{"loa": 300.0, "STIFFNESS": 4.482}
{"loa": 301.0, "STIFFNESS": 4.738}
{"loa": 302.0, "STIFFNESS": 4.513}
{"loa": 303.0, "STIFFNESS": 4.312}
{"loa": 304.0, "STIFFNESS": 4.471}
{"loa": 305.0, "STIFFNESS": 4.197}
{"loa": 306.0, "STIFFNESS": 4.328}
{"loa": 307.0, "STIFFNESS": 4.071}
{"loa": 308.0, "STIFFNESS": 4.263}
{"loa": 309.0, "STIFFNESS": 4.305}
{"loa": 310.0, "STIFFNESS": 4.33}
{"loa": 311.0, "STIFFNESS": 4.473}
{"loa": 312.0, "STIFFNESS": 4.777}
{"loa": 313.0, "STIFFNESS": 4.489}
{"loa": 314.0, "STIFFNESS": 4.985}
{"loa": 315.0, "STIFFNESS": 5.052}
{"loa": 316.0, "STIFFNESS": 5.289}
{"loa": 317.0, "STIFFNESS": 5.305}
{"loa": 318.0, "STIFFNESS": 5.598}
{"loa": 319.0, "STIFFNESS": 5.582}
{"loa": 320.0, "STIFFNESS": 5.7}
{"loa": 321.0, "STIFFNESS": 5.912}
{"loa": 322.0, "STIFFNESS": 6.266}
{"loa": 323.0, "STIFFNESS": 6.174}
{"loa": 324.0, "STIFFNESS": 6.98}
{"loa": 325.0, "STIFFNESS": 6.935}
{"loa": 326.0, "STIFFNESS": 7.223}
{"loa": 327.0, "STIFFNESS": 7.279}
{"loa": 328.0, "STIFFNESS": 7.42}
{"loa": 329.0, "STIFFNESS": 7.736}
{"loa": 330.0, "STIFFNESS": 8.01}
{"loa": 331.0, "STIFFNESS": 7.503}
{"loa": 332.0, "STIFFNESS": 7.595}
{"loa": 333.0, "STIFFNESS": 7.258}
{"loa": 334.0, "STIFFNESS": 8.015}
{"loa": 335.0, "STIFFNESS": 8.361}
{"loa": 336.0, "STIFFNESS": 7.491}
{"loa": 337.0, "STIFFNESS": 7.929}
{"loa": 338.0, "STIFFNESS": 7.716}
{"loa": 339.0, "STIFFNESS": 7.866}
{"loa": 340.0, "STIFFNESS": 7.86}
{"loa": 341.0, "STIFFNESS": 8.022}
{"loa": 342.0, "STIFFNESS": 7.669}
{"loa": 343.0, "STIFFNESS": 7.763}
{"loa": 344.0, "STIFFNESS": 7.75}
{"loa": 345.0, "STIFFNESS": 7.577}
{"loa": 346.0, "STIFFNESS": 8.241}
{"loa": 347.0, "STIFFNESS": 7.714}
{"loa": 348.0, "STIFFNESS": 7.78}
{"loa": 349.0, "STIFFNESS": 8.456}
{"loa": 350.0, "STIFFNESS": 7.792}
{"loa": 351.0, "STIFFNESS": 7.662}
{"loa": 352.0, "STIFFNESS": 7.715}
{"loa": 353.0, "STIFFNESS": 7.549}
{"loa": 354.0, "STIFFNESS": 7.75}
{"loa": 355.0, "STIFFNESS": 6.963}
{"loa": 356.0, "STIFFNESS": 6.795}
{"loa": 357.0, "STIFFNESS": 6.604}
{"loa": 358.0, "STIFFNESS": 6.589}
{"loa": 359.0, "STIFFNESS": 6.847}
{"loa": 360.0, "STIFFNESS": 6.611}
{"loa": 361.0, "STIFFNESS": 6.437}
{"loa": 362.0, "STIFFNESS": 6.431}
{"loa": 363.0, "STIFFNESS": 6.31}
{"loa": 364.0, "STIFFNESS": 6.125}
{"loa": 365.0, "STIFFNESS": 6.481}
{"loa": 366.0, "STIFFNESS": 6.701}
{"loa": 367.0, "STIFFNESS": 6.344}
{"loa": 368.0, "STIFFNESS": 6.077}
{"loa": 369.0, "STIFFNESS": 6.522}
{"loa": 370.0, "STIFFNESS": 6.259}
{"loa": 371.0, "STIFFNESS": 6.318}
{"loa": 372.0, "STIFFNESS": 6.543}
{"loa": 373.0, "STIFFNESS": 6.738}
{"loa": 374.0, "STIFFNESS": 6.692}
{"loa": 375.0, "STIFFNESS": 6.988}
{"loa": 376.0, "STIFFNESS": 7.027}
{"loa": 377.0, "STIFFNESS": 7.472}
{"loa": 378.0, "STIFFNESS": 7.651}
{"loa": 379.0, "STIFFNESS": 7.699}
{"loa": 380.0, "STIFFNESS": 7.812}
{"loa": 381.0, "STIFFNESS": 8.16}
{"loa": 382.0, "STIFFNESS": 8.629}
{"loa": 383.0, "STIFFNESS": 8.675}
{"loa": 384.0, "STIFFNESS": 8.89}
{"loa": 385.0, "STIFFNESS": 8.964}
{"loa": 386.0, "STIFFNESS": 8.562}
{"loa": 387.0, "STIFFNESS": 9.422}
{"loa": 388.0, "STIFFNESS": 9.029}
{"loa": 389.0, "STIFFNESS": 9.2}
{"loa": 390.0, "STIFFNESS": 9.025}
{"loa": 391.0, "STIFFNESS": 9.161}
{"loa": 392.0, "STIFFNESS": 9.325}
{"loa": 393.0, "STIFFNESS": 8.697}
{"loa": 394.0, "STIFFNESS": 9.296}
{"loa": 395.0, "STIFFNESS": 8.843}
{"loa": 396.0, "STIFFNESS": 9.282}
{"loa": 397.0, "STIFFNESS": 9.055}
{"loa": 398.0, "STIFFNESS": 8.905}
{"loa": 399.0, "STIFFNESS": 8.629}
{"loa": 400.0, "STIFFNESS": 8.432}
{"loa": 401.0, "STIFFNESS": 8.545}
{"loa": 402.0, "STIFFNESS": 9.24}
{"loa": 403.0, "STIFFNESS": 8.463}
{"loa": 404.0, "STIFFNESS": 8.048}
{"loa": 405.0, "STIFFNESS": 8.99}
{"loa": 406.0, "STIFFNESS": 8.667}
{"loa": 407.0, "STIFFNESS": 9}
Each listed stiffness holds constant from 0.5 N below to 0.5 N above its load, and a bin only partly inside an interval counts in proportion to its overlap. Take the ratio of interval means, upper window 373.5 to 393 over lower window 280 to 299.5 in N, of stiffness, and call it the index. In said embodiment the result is 1.7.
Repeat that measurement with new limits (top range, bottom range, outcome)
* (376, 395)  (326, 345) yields 1.12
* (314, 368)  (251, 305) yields 1.18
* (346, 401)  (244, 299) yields 1.21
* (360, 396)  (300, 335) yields 1.33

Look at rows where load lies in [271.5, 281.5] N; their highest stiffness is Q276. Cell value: 6.462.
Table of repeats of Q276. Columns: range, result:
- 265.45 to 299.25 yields 7.383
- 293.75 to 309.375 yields 5.151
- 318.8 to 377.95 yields 8.456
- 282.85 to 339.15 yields 8.361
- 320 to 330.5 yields 8.01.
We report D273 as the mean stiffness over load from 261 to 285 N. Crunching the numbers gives 6.35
